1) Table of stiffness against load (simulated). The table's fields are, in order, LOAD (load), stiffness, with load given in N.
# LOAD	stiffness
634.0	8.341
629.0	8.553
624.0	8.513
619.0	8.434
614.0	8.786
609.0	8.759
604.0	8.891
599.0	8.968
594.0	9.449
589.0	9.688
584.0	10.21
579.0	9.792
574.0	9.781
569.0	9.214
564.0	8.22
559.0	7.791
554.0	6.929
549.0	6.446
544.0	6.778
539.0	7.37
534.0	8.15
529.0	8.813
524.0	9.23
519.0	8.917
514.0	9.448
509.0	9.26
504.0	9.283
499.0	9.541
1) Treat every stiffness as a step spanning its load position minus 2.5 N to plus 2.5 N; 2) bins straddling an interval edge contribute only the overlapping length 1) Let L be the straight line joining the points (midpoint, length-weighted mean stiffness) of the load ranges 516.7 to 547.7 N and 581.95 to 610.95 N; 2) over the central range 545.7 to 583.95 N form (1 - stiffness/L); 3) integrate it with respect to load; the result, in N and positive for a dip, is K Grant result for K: 1.6 N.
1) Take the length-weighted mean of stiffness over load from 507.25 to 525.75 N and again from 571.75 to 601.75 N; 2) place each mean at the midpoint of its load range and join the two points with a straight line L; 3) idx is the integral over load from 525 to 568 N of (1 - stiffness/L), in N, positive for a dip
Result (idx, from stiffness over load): 7.8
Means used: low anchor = 9.21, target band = 7.68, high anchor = 9.64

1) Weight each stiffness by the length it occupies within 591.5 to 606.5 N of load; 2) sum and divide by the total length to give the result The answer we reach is 9.1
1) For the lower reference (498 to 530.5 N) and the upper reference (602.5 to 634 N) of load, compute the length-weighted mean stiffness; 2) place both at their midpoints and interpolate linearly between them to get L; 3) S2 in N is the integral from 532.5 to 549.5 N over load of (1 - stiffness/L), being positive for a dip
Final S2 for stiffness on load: 3.5 N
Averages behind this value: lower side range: 9.21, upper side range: 8.62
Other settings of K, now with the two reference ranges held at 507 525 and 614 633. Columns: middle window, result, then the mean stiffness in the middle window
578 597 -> -2.2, 9.76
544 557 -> 3.2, 6.75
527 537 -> 0.8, 8.41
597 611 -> -0.4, 8.87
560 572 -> 0.3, 8.65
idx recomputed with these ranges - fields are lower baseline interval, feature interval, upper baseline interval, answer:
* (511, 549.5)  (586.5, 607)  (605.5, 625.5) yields -1.64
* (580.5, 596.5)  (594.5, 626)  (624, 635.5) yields 1.10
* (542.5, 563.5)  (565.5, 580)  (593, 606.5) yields -2.81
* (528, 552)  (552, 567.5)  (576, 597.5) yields 1.19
